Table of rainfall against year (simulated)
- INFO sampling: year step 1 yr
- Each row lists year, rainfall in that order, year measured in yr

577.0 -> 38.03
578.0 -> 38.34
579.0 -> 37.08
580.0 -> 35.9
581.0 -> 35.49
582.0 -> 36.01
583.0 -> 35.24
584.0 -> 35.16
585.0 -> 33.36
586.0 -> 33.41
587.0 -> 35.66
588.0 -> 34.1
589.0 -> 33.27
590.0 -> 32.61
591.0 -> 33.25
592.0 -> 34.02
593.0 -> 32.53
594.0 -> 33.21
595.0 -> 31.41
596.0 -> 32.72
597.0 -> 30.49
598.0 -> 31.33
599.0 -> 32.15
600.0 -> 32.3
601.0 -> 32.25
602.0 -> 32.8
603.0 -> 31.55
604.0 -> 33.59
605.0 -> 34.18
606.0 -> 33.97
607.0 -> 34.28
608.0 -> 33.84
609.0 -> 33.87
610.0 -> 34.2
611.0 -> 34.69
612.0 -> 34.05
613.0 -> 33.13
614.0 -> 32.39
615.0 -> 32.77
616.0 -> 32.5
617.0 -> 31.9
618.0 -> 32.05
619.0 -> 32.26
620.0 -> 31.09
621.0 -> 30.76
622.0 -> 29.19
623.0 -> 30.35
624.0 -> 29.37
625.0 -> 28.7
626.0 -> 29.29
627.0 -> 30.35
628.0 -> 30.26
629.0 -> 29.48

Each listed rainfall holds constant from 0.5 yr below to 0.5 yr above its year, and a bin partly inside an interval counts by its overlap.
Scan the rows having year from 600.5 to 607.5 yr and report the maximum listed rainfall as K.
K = 34.28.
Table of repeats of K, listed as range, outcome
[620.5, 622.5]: 30.76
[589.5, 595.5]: 34.02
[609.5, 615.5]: 34.69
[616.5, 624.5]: 32.26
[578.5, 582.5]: 37.08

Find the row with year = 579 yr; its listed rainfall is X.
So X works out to 37.08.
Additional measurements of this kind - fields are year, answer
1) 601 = 32.25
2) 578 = 38.34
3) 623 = 30.35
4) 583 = 35.24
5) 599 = 32.15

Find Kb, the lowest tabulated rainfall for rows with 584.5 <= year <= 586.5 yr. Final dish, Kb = 33.36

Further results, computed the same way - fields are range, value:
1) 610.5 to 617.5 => 31.9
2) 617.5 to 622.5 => 29.19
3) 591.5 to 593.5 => 32.53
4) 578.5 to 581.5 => 35.49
